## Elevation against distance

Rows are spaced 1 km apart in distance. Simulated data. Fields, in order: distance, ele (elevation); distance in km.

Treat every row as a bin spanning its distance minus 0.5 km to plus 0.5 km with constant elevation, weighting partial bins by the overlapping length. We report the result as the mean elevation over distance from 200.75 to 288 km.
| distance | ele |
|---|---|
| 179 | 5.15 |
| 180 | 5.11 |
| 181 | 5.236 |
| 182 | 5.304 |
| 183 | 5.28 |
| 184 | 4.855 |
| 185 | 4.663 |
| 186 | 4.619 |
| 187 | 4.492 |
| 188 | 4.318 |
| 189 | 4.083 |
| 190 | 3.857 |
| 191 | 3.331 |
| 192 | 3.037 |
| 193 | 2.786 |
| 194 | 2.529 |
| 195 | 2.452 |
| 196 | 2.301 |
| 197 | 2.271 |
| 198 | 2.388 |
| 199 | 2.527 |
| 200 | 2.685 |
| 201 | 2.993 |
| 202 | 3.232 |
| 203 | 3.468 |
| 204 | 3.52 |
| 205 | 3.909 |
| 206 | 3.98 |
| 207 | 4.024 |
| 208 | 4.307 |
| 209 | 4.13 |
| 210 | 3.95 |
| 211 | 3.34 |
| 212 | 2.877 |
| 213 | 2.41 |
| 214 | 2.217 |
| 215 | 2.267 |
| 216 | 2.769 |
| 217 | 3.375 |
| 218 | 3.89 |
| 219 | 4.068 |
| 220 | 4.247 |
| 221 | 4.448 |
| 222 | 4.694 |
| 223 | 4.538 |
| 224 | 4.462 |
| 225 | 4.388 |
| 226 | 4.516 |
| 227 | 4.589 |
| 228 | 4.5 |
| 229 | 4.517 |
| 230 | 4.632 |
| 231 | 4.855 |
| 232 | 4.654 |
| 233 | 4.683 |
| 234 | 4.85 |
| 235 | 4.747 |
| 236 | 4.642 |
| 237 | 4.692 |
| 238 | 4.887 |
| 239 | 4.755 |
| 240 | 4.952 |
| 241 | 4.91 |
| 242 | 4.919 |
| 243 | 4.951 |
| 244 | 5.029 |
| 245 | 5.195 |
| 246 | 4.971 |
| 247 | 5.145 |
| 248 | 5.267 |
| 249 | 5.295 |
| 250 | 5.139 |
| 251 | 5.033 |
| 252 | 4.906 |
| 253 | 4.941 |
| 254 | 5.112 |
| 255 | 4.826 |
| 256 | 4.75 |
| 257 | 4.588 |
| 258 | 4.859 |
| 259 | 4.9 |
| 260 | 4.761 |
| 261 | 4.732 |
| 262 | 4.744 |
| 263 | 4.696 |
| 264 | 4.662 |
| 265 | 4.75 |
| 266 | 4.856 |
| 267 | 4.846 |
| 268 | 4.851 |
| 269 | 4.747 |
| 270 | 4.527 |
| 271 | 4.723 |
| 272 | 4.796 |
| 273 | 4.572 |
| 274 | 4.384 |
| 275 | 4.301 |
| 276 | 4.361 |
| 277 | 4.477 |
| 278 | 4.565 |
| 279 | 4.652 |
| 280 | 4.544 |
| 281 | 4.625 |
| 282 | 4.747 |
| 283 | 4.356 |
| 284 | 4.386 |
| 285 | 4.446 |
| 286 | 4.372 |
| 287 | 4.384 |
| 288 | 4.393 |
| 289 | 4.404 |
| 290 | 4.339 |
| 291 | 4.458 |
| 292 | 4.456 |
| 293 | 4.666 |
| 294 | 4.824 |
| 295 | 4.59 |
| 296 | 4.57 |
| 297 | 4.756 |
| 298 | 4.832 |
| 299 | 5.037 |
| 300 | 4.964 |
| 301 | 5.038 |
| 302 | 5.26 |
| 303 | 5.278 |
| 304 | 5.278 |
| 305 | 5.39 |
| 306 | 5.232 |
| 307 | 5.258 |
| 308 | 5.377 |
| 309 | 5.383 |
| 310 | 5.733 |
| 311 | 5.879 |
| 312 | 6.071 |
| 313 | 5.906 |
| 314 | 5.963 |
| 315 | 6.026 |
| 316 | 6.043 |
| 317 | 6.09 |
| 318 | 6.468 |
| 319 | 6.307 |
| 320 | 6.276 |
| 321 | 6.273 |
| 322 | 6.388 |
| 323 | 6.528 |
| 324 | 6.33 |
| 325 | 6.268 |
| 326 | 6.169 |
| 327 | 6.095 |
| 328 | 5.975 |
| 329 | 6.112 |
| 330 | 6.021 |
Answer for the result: 4.44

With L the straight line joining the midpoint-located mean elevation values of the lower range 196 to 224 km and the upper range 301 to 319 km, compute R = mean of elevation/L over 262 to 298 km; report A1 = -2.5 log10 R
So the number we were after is 0.09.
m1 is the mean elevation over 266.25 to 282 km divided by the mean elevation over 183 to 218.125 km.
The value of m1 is 1.4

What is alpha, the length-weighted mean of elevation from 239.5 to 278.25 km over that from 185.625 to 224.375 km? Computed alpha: 1.4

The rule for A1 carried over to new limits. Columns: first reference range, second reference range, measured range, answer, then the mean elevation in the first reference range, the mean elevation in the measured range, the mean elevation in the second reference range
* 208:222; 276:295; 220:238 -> -0.25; 3.46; 4.61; 4.5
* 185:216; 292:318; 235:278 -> -0.11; 3.29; 4.82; 5.34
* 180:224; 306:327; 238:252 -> -0.11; 3.65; 5.03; 6.02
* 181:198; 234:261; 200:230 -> 0.14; 3.76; 3.78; 4.92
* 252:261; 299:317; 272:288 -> 0.15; 4.84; 4.49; 5.54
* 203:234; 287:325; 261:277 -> 0.03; 3.97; 4.65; 5.41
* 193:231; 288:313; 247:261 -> -0.16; 3.56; 4.95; 5.05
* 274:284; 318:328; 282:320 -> 0.05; 4.5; 5.15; 6.29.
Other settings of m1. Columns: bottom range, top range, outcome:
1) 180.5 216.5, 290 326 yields 1.57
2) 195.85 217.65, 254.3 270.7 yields 1.51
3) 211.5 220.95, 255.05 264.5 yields 1.49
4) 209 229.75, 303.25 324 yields 1.54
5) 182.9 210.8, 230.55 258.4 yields 1.39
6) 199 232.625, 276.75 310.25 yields 1.26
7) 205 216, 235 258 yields 1.48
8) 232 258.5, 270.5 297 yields 0.92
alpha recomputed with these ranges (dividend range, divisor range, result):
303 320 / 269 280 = 1.27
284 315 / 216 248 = 1.09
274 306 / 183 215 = 1.37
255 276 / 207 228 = 1.24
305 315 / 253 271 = 1.18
